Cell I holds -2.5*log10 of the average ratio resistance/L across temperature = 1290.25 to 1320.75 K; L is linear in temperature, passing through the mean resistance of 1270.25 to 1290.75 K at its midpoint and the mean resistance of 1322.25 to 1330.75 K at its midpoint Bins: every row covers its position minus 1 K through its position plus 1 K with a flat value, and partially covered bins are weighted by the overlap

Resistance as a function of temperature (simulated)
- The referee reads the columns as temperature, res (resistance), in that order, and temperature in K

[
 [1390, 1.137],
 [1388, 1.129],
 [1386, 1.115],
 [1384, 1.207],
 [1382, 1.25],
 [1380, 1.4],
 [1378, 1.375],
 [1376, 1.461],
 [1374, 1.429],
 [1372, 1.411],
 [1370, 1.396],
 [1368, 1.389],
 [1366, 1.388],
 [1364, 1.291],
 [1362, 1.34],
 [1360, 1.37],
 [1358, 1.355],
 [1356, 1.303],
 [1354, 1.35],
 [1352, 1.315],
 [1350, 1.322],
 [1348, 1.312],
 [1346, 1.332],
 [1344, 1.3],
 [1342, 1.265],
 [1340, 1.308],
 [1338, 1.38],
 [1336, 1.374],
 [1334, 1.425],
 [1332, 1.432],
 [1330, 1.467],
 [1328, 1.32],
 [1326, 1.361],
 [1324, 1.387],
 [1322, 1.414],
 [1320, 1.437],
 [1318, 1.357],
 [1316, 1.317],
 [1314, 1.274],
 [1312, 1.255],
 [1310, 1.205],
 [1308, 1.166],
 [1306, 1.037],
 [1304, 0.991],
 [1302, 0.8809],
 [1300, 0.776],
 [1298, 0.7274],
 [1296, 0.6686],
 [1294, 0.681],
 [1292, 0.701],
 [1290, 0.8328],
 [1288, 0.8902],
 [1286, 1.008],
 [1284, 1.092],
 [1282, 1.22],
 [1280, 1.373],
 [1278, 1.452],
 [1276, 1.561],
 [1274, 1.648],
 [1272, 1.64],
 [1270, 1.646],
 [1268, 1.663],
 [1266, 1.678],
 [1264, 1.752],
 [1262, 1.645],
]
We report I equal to 0.30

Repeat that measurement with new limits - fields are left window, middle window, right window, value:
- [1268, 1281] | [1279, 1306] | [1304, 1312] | 0.41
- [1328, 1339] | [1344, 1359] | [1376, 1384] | 0.04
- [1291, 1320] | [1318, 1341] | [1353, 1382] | -0.20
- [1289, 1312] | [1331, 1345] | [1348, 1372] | -0.15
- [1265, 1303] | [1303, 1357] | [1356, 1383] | -0.03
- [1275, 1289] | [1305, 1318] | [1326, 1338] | 0.09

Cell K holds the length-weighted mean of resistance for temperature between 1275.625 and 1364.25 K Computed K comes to 1.21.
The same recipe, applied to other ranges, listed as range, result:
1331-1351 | 1.34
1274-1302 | 1.02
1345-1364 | 1.33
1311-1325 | 1.35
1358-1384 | 1.37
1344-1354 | 1.32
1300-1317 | 1.12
